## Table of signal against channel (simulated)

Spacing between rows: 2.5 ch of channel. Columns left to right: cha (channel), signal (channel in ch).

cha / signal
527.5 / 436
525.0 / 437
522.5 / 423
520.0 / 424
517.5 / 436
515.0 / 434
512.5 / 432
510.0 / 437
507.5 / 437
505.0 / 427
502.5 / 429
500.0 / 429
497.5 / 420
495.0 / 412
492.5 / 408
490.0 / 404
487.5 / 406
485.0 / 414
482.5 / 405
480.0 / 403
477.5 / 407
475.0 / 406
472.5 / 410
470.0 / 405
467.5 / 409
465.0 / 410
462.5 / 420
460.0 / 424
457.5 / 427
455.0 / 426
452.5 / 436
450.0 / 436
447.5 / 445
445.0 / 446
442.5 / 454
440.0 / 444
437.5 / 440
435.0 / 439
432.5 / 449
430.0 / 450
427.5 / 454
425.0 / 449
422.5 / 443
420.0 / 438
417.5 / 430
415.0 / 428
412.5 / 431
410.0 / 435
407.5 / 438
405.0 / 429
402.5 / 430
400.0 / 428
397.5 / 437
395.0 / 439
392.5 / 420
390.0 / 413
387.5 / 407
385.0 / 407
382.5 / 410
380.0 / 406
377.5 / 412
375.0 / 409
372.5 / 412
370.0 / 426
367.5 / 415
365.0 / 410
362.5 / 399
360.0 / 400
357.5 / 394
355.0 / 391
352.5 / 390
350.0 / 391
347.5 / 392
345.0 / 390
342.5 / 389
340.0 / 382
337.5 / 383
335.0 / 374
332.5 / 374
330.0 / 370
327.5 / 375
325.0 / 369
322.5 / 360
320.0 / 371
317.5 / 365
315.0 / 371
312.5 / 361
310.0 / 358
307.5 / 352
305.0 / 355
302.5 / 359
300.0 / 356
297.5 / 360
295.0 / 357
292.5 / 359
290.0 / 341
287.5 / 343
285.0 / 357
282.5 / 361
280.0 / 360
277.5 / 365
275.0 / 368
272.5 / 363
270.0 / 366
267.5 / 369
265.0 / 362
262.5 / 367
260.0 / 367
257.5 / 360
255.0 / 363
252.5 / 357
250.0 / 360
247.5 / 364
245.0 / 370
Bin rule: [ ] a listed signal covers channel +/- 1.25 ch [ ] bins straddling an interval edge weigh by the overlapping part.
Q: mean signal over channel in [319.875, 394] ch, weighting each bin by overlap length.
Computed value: 395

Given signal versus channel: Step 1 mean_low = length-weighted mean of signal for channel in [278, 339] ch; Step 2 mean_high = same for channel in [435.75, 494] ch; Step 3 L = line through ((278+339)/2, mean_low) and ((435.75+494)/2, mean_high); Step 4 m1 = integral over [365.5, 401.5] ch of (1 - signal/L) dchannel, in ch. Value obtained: -2.5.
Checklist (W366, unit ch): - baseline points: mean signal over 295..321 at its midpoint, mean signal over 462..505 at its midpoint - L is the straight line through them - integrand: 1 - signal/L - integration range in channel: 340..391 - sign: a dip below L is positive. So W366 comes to -3.4 ch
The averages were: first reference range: 361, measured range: 403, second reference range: 412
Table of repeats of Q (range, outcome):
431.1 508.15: 423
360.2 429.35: 424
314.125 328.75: 368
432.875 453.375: 443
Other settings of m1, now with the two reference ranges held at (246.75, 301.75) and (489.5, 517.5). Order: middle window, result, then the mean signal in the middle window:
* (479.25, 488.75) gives 0.3 ch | 407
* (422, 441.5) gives -2.0 ch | 446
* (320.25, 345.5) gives 0.1 ch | 376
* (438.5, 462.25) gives -1.5 ch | 437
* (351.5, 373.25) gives -1.1 ch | 404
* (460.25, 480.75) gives 0.3 ch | 410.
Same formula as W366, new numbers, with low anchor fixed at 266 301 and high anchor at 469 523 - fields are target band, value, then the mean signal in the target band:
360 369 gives -0.61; 407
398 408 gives -0.99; 431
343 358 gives -0.53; 391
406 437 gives -3.32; 440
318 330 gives 0.05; 369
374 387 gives -0.76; 409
